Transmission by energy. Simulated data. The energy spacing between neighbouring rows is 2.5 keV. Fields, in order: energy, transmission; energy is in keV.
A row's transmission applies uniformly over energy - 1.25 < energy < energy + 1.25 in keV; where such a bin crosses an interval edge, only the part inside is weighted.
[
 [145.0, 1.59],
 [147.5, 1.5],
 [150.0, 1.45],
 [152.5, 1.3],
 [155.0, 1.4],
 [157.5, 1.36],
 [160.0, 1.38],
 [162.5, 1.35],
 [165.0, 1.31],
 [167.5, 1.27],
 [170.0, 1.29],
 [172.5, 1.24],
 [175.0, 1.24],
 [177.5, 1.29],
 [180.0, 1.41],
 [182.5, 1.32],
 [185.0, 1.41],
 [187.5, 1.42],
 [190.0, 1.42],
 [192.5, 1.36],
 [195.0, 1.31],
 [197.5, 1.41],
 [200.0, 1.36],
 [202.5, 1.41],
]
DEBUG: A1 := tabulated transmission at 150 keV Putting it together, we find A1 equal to 1.45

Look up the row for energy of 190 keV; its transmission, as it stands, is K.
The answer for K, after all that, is 1.42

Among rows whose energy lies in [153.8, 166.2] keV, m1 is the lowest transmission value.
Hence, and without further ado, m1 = 1.31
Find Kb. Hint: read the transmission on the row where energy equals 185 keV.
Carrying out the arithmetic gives 1.41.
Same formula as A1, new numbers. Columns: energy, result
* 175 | 1.24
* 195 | 1.31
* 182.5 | 1.32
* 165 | 1.31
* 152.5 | 1.3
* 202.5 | 1.41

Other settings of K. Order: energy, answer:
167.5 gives 1.27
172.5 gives 1.24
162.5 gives 1.35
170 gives 1.29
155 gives 1.4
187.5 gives 1.42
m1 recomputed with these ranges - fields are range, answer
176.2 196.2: 1.29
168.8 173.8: 1.24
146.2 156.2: 1.3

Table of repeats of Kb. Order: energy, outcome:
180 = 1.41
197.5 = 1.41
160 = 1.38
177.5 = 1.29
